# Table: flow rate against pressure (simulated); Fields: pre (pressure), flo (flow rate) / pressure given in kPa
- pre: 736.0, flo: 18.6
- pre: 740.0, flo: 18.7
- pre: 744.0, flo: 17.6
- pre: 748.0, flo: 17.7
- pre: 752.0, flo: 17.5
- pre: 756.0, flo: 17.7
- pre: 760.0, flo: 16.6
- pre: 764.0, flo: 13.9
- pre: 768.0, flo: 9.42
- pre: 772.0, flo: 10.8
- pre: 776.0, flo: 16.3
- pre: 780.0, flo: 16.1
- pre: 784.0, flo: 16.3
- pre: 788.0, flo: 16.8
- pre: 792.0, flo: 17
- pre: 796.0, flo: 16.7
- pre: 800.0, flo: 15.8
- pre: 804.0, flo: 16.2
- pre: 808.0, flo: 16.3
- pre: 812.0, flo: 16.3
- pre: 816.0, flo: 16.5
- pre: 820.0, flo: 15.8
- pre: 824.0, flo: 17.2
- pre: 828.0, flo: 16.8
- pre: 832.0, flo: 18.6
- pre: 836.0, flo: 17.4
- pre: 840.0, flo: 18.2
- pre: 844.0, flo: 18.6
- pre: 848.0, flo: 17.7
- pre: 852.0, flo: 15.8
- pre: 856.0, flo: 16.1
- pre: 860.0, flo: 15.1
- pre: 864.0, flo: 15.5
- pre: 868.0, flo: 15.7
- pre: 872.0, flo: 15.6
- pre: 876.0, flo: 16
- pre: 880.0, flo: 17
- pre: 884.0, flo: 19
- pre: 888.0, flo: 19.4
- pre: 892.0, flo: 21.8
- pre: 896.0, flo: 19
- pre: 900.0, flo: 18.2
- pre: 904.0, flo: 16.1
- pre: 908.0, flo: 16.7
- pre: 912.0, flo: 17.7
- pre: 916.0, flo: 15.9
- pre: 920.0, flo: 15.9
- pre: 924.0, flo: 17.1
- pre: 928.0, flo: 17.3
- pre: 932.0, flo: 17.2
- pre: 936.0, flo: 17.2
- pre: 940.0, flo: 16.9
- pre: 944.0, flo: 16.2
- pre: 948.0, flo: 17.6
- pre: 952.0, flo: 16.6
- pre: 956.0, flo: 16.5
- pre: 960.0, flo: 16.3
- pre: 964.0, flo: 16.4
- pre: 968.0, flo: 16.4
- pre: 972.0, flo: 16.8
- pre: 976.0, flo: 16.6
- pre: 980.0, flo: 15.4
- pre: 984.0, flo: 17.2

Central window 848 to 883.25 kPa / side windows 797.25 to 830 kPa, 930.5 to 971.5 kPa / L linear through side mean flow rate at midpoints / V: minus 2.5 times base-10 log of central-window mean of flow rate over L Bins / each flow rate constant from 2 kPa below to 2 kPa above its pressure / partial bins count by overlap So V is 0.03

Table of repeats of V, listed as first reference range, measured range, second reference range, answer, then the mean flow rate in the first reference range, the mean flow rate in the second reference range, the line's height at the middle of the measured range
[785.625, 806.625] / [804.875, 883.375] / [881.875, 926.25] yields 0.03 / 16.5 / 17.9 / 17.1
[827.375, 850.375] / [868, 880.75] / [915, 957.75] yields 0.09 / 17.9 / 16.8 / 17.5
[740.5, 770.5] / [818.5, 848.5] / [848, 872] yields -0.11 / 15.8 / 15.8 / 15.8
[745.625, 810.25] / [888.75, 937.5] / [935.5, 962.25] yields -0.07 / 15.7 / 16.7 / 16.5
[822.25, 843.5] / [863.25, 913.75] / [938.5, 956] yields -0.02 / 17.7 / 16.8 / 17.3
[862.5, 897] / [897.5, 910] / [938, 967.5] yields 0.02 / 17.7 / 16.6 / 17.3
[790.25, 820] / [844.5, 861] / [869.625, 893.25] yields 0.06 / 16.4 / 18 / 17.4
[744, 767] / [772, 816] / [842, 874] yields 0.02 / 16.4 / 16.3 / 16.4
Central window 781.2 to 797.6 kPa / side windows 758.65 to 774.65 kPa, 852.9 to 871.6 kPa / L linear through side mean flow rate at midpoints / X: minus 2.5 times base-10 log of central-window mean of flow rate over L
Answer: -0.24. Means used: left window 12.7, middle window 16.7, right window 15.6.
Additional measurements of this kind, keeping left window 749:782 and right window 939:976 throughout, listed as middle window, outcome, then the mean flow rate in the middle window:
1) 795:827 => -0.073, 16.4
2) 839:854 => -0.126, 17.5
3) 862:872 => 0.014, 15.6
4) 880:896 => -0.218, 19.6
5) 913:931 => -0.023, 16.7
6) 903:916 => -0.037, 16.7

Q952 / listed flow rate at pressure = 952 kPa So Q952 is 16.6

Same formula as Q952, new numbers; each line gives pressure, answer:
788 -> 16.8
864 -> 15.5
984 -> 17.2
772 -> 10.8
